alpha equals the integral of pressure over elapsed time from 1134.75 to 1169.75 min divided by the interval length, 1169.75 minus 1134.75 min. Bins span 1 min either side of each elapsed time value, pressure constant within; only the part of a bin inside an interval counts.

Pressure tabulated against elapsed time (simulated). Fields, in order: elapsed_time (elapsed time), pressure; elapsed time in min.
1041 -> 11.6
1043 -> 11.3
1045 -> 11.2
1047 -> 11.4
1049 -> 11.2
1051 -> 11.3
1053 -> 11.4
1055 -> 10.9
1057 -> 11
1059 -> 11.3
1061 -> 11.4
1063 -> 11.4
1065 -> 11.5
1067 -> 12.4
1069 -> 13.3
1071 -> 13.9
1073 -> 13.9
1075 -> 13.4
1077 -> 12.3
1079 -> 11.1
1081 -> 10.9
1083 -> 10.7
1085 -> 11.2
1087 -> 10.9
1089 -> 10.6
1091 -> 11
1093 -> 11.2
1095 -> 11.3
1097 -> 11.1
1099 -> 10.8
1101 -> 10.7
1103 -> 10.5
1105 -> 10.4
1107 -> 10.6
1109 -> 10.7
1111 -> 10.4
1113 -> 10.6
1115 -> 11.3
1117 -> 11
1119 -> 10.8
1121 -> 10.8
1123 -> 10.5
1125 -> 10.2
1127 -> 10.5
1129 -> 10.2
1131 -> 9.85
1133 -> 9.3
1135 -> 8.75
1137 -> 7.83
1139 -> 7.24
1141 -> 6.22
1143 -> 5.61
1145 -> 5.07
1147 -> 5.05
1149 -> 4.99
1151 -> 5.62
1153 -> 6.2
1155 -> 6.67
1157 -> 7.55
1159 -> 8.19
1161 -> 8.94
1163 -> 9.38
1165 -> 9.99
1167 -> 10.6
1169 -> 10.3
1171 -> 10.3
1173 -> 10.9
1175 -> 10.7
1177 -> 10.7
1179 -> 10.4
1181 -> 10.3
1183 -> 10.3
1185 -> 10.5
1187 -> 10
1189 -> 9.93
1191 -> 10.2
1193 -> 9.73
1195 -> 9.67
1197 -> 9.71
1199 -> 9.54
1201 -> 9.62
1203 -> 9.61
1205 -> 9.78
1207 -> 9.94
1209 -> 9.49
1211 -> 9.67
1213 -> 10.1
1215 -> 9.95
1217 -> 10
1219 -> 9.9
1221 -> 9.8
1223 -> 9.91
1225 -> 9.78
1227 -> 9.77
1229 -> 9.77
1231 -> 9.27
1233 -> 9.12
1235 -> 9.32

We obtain 7.41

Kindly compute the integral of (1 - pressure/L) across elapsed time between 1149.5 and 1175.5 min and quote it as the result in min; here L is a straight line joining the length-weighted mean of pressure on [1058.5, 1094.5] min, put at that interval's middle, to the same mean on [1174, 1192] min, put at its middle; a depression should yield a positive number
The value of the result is 4.5 min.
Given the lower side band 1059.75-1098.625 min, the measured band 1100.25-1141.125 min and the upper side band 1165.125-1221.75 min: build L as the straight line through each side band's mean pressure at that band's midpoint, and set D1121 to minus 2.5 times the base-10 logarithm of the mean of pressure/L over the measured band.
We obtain 0.12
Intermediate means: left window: 11.7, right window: 10.1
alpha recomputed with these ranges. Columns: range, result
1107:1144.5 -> 9.51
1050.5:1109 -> 11.5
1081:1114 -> 10.8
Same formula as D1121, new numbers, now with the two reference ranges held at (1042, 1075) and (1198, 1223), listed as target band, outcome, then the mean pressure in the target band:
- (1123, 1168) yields 0.318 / 7.96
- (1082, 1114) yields 0.051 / 10.8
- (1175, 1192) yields -0.017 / 10.3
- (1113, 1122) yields 0.011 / 10.9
